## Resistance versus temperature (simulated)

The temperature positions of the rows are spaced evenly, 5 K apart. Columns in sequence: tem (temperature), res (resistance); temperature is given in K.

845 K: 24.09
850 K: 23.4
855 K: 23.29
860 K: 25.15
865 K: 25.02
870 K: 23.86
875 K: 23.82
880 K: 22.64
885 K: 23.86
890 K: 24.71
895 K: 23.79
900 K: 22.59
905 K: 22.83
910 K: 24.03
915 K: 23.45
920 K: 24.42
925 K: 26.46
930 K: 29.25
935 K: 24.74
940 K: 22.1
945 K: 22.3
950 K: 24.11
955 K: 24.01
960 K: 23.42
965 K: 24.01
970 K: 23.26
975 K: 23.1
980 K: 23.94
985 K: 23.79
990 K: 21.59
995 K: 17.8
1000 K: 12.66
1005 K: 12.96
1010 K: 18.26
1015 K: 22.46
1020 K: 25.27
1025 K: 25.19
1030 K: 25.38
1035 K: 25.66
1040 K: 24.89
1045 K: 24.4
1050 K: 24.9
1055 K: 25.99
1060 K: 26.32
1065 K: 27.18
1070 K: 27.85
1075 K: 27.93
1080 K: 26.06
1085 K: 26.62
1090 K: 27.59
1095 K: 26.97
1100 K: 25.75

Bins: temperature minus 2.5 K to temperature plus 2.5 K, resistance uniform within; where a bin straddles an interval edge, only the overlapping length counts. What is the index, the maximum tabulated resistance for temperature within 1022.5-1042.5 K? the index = 25.66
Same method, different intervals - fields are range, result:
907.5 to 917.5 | 24.03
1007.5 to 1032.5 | 25.38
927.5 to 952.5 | 29.25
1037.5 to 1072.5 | 27.85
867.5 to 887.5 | 23.86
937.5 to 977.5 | 24.11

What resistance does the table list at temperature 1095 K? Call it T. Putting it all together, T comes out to 26.97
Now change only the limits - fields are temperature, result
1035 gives 25.66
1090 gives 27.59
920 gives 24.42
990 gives 21.59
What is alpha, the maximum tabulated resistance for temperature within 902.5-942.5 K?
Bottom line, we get 29.25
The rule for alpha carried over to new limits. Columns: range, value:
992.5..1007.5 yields 17.8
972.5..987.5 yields 23.94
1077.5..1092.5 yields 27.59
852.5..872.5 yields 25.15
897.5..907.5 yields 22.83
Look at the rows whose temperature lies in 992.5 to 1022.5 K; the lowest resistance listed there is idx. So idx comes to 12.66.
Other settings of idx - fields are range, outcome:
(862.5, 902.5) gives 22.59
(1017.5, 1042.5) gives 24.89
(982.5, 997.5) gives 17.8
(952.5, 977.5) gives 23.1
